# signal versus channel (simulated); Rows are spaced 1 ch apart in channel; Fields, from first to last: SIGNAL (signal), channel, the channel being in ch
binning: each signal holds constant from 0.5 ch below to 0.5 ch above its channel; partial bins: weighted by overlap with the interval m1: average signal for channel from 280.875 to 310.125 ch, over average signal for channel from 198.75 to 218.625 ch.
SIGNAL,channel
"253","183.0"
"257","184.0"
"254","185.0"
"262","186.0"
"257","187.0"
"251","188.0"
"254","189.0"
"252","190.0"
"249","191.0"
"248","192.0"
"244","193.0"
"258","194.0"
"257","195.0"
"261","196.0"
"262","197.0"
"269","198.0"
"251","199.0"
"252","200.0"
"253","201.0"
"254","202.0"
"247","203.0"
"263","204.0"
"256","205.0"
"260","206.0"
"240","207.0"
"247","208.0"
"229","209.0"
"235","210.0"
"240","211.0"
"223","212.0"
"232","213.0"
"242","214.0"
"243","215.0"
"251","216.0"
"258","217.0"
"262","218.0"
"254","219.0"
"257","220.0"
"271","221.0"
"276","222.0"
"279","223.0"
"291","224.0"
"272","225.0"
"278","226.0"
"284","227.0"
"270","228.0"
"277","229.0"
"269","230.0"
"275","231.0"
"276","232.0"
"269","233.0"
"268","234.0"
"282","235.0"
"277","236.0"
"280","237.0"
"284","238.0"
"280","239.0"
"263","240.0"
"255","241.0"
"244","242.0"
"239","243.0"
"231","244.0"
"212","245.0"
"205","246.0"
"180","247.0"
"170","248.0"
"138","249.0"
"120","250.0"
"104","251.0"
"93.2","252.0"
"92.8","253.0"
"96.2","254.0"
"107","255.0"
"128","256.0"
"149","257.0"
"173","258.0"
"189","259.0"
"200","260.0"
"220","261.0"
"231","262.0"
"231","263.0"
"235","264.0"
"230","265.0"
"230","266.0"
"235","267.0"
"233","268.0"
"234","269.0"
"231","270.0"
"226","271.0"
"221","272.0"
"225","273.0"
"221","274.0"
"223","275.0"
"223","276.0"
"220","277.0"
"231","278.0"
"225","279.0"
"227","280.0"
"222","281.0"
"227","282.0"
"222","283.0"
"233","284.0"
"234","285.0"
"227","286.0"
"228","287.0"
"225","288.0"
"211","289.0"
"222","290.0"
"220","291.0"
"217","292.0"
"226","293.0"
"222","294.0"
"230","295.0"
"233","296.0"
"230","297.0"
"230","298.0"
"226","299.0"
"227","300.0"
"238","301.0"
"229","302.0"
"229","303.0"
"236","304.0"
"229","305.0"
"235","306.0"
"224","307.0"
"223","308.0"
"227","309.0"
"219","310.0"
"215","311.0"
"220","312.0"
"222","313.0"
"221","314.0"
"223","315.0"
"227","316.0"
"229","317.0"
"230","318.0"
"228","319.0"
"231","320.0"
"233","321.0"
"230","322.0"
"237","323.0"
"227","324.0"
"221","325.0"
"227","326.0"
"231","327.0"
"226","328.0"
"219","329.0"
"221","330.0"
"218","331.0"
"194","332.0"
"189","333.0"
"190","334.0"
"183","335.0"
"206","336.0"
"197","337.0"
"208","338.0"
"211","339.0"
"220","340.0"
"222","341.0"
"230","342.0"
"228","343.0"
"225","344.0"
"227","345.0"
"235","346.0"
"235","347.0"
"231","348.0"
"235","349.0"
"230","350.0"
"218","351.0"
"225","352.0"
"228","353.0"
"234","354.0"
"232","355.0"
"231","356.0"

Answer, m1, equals 0.92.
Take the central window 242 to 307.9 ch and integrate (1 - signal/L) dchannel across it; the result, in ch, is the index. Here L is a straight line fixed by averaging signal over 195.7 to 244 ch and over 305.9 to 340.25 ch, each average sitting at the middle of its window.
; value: 8.0 ch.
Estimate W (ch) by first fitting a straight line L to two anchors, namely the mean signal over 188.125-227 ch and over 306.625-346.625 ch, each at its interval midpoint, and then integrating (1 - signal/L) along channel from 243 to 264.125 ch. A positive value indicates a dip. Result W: 6.5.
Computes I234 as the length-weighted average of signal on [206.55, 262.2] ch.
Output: 227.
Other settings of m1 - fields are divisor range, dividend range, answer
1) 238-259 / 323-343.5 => 1.21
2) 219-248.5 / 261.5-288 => 0.88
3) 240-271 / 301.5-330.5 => 1.19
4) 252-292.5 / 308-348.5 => 1.06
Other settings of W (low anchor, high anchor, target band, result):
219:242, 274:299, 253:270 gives 3.6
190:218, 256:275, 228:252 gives -0.2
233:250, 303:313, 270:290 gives 0.4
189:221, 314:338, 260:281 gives 0.5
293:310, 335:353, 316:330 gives -0.2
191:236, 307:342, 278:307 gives 0.4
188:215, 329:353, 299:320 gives -0.2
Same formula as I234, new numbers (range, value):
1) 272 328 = 226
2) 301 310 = 229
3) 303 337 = 221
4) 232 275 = 209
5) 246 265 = 162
